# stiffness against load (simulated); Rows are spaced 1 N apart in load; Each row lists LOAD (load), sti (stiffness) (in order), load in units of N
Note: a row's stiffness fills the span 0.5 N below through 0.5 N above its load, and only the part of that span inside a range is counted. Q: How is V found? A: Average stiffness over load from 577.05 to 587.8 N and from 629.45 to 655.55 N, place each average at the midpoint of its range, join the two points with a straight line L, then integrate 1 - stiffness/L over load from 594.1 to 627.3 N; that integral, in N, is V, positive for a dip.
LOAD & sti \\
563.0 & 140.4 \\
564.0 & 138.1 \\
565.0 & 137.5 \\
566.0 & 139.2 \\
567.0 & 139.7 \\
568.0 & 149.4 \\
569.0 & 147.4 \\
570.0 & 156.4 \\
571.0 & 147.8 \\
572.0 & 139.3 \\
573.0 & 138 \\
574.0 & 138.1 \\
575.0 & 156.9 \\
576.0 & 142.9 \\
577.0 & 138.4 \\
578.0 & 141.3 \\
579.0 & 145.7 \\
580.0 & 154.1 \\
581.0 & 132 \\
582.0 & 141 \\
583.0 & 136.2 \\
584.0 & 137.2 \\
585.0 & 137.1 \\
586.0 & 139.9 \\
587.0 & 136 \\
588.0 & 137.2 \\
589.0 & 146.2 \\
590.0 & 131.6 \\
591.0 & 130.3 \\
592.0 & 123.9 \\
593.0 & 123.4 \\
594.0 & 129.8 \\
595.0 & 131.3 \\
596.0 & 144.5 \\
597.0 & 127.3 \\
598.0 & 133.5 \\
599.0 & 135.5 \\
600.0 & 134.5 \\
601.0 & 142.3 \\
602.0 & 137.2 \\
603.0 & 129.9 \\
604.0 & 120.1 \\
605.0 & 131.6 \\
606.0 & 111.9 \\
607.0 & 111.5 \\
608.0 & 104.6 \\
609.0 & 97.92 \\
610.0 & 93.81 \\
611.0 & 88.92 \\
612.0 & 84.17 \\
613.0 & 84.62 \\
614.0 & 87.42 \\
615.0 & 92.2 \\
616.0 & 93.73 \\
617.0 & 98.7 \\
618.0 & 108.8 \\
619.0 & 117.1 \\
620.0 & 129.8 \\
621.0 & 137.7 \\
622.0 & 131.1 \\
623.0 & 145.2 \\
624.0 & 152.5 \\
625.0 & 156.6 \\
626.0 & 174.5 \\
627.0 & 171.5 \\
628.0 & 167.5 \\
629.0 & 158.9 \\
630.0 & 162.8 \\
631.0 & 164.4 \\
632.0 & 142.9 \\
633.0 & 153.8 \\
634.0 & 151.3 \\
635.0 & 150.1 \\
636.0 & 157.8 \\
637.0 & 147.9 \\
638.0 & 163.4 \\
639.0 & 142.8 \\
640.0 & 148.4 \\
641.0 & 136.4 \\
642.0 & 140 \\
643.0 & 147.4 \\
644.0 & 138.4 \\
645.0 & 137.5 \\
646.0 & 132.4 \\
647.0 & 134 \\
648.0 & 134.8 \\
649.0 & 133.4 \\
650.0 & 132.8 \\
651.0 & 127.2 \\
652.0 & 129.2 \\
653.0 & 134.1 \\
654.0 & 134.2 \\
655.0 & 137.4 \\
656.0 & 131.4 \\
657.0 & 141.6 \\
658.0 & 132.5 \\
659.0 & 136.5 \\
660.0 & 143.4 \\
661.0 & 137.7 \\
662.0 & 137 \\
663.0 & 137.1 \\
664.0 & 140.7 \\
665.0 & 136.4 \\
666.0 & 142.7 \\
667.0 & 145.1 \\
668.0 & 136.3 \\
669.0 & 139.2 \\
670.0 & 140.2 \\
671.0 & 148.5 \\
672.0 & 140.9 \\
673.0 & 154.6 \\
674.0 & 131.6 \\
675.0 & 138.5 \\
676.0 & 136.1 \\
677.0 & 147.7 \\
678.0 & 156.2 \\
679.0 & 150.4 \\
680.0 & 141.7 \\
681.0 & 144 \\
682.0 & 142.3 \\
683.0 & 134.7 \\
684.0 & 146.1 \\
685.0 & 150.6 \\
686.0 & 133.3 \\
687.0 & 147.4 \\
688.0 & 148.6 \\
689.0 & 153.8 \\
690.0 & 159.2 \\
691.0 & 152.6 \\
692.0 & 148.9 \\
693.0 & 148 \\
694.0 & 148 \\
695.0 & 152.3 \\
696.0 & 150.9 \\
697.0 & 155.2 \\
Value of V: 4.5 N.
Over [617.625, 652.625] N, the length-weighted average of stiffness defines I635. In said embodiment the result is 145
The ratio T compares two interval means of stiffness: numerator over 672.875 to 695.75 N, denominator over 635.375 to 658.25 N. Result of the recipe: 1.1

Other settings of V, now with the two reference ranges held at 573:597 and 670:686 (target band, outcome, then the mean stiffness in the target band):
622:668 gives -0.9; 144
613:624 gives 2.0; 115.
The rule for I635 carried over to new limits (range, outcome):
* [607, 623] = 105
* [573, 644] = 134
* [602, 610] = 115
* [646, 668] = 136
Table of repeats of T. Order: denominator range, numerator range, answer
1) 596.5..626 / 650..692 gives 1.19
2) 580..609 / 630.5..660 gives 1.08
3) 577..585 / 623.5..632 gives 1.15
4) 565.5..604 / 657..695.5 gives 1.04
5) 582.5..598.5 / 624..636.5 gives 1.19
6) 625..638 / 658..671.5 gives 0.88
